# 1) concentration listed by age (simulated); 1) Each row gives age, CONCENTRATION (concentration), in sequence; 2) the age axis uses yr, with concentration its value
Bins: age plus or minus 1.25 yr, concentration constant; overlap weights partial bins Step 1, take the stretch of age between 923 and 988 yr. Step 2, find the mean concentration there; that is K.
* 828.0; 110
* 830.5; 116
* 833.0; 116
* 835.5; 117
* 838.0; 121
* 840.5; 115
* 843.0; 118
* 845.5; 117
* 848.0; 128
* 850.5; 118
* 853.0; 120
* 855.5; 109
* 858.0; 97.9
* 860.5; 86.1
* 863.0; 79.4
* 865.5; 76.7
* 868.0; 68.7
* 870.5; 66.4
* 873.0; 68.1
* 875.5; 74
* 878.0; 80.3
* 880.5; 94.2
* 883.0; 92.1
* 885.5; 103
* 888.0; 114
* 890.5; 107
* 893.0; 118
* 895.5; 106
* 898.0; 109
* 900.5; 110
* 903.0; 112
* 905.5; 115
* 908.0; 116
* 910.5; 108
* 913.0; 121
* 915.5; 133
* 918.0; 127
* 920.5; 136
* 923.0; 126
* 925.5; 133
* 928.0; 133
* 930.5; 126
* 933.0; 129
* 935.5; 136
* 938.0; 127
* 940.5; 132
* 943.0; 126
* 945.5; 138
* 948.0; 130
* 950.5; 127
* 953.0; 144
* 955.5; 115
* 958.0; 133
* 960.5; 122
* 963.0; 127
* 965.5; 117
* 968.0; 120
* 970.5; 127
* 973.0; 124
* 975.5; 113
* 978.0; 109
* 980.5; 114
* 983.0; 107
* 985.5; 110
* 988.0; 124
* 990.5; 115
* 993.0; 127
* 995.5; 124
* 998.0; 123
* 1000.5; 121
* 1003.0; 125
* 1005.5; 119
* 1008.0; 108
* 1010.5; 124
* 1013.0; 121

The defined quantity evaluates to 125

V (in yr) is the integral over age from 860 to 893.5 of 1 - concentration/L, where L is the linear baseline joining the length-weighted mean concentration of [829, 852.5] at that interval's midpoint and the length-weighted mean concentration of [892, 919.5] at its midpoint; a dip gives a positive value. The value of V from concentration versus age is 8.6 yr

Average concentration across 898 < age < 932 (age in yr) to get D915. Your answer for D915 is 122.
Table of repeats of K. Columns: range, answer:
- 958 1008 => 119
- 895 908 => 111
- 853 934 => 106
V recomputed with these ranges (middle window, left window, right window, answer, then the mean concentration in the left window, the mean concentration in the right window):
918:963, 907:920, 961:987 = -3.85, 122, 117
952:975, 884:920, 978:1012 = -1.55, 115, 118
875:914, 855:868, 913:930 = 1.90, 86.7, 130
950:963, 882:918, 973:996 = -1.51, 112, 116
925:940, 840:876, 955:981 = -2.40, 96.2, 120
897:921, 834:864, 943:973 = 0.32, 111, 127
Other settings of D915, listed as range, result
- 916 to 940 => 130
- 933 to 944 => 130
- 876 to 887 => 91.6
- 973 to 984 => 112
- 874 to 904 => 101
